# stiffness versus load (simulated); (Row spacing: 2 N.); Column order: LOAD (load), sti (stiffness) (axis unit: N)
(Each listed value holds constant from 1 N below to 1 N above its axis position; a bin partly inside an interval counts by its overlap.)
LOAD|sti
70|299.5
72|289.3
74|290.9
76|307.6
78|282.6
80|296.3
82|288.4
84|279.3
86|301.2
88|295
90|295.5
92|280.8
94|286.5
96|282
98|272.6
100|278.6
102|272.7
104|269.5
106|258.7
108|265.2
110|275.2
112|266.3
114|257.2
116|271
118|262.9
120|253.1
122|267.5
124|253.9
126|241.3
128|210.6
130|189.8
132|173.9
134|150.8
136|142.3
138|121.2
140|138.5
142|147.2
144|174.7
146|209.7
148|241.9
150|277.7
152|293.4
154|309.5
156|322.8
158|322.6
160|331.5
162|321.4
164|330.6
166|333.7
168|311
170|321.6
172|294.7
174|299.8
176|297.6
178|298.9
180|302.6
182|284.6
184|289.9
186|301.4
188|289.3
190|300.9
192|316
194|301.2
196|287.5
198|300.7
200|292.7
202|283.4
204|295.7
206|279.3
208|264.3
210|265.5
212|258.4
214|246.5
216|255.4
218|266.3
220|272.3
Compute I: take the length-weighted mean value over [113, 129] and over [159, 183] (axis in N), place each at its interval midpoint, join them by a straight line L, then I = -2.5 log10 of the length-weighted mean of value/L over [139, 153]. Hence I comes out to 0.313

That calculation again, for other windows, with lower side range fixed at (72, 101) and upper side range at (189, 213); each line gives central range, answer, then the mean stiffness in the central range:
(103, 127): 0.10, 262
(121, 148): 0.46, 188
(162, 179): -0.09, 312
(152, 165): -0.12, 321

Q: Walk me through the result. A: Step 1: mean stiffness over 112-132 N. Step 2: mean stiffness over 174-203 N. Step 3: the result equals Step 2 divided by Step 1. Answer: 1.2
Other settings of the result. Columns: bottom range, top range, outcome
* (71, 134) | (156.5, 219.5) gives 1.11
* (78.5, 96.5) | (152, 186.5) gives 1.07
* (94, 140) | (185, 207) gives 1.25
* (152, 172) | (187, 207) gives 0.92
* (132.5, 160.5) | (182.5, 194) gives 1.33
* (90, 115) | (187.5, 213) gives 1.05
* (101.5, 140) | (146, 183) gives 1.32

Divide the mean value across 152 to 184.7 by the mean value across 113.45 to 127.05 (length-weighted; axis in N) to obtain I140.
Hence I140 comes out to 1.2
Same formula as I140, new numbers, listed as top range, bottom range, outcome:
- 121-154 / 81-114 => 0.74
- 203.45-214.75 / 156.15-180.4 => 0.85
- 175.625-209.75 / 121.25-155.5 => 1.40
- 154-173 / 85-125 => 1.17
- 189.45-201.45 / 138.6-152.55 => 1.45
